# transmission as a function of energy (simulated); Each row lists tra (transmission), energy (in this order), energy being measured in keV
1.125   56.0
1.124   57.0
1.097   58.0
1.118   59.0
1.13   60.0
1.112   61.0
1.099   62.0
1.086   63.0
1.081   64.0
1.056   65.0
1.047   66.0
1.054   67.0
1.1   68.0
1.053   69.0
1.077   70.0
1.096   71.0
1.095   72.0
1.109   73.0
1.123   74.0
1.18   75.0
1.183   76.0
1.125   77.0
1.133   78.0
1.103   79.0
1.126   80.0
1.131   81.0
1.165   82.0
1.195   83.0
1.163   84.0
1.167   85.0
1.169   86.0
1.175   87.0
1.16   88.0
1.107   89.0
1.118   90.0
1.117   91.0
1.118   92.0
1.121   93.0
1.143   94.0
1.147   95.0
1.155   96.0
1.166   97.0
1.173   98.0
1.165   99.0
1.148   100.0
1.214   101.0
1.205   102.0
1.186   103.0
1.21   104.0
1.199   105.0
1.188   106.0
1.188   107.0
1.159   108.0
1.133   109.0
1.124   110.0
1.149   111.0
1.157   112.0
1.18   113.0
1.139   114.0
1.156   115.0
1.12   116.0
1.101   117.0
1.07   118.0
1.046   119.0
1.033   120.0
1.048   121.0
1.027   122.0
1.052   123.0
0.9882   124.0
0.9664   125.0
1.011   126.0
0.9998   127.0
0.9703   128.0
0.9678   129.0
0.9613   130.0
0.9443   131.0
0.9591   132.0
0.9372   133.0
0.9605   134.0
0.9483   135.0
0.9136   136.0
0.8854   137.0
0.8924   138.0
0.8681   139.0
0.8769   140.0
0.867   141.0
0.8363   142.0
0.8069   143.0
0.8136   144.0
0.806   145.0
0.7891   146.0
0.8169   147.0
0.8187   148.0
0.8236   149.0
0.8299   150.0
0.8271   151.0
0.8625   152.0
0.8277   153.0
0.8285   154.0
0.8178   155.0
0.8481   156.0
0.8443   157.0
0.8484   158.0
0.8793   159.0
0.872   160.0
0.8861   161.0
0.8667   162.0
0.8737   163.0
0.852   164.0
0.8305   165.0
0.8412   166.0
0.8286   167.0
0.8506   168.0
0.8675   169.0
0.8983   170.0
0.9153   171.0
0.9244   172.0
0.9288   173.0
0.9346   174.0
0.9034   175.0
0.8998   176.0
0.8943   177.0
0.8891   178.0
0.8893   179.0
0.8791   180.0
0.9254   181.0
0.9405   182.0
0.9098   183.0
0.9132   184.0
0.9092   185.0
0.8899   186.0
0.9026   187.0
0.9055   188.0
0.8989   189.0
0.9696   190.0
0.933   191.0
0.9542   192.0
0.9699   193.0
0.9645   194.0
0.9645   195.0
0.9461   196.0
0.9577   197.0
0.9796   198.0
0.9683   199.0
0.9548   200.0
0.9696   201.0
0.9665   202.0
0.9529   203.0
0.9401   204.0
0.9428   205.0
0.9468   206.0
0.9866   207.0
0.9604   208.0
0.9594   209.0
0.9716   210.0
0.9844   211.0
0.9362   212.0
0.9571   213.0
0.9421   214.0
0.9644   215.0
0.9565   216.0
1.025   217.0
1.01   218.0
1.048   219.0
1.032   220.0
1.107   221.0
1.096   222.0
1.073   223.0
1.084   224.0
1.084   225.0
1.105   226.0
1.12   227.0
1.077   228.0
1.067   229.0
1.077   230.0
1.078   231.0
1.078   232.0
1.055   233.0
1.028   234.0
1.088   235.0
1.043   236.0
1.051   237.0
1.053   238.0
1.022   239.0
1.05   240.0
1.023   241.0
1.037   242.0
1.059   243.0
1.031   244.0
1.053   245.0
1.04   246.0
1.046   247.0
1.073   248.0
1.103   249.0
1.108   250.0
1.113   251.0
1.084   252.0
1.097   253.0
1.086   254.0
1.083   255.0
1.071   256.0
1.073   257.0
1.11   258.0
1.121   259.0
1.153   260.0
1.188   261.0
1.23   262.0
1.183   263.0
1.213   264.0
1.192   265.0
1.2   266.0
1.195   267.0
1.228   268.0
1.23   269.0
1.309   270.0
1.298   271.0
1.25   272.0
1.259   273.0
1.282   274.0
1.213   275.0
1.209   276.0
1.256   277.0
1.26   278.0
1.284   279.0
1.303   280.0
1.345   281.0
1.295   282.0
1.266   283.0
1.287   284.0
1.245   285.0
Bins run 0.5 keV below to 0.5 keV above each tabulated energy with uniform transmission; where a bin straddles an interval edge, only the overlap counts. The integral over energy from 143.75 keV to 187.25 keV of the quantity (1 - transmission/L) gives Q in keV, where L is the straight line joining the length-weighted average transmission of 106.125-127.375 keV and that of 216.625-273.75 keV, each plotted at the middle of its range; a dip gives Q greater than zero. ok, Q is 9.1 keV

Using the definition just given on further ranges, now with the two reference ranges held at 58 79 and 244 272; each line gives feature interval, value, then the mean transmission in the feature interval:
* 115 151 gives 5.77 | 0.937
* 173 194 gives 3.92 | 0.917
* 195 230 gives 4.05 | 1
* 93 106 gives -0.76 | 1.17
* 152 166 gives 3.37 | 0.852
